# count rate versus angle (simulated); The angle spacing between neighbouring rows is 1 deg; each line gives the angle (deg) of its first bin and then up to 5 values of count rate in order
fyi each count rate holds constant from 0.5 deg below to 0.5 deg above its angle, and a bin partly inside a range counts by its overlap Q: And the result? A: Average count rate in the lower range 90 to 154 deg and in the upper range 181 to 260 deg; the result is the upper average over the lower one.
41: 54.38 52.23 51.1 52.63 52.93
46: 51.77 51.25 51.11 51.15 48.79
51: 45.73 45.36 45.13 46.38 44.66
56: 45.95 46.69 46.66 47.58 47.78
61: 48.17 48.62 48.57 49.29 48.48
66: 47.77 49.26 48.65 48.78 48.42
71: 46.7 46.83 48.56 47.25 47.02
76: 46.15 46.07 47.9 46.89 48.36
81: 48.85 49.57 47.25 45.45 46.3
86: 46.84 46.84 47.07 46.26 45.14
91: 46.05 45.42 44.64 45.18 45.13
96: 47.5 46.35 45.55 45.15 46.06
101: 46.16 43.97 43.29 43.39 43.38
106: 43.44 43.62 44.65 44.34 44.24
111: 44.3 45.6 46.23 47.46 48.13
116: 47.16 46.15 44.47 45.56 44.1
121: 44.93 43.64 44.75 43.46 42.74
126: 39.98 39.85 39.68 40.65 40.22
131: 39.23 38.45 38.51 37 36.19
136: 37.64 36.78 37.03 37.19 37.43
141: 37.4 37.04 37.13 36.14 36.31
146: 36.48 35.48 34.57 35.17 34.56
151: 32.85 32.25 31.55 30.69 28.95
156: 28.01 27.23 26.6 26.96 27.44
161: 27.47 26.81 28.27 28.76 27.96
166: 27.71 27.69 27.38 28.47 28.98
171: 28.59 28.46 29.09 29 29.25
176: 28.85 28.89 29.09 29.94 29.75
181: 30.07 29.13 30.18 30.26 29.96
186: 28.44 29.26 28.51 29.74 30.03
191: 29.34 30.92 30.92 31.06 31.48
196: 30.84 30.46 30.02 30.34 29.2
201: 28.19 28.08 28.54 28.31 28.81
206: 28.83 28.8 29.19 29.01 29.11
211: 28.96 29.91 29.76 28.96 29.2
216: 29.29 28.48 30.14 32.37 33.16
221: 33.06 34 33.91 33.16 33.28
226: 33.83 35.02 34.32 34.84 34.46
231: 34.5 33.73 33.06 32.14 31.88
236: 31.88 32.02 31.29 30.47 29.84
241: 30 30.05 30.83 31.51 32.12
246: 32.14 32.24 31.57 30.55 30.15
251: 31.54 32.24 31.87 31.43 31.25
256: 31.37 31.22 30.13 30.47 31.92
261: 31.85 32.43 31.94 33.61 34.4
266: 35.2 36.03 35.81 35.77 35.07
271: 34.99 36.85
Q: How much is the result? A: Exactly 0.7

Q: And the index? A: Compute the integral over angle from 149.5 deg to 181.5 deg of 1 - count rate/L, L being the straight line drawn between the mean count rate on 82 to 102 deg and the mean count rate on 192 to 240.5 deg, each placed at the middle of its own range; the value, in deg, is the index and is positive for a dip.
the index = 7.1 deg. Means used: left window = 46.1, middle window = 29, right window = 31.1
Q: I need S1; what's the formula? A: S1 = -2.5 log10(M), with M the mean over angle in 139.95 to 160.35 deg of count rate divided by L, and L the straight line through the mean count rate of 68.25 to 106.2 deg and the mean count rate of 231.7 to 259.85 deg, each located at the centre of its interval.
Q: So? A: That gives 0.23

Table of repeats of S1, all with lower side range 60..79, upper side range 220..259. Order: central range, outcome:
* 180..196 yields 0.23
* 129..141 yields 0.11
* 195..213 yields 0.21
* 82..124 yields -0.02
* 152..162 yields 0.37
